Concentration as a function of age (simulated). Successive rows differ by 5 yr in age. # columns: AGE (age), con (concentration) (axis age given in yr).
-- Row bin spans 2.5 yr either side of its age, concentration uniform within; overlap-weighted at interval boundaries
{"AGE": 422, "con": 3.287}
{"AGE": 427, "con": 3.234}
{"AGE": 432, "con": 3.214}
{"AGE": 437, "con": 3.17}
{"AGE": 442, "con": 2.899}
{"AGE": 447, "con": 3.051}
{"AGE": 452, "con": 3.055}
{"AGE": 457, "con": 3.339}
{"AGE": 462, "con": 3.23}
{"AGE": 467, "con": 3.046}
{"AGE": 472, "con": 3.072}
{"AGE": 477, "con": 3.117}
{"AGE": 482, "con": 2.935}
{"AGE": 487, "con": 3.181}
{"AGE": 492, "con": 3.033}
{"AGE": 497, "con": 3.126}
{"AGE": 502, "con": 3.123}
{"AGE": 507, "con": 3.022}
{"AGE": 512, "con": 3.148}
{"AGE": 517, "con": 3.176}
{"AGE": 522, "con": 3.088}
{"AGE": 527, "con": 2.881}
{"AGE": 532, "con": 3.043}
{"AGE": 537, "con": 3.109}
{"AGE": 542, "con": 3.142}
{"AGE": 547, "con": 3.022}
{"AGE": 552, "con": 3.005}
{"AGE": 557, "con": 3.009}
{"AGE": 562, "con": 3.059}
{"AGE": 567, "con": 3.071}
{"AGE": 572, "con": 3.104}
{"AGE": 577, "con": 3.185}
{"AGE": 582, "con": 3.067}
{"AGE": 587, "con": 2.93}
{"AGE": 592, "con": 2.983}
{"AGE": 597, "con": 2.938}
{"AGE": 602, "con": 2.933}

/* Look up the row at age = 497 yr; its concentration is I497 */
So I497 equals 3.126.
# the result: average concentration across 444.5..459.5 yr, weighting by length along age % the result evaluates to 3.15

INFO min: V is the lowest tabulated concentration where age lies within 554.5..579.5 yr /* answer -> 3.009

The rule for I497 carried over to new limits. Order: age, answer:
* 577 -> 3.185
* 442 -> 2.899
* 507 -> 3.022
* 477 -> 3.117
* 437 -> 3.17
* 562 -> 3.059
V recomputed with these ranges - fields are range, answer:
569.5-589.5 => 2.93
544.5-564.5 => 3.005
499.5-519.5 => 3.022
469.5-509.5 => 2.935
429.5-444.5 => 2.899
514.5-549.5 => 2.881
